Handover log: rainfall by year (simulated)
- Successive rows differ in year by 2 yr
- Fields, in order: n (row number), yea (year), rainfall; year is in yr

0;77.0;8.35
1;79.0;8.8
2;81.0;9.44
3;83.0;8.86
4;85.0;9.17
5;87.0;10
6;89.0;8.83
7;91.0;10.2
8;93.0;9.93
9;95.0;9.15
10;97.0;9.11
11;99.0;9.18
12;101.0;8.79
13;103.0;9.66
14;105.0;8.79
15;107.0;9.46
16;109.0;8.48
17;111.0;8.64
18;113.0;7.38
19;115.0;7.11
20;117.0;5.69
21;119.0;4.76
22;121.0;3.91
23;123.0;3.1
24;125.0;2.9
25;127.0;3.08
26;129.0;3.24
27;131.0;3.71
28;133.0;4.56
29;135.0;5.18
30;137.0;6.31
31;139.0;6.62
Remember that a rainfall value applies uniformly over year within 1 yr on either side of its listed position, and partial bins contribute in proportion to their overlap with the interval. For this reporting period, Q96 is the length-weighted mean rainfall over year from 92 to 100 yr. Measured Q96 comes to 9.34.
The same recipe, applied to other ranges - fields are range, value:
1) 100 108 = 9.18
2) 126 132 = 3.34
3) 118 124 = 3.92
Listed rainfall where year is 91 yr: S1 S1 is 10.2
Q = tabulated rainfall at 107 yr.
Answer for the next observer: 9.46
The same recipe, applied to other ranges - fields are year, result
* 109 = 8.48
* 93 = 9.93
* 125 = 2.9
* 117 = 5.69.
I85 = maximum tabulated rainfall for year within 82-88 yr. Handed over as 10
